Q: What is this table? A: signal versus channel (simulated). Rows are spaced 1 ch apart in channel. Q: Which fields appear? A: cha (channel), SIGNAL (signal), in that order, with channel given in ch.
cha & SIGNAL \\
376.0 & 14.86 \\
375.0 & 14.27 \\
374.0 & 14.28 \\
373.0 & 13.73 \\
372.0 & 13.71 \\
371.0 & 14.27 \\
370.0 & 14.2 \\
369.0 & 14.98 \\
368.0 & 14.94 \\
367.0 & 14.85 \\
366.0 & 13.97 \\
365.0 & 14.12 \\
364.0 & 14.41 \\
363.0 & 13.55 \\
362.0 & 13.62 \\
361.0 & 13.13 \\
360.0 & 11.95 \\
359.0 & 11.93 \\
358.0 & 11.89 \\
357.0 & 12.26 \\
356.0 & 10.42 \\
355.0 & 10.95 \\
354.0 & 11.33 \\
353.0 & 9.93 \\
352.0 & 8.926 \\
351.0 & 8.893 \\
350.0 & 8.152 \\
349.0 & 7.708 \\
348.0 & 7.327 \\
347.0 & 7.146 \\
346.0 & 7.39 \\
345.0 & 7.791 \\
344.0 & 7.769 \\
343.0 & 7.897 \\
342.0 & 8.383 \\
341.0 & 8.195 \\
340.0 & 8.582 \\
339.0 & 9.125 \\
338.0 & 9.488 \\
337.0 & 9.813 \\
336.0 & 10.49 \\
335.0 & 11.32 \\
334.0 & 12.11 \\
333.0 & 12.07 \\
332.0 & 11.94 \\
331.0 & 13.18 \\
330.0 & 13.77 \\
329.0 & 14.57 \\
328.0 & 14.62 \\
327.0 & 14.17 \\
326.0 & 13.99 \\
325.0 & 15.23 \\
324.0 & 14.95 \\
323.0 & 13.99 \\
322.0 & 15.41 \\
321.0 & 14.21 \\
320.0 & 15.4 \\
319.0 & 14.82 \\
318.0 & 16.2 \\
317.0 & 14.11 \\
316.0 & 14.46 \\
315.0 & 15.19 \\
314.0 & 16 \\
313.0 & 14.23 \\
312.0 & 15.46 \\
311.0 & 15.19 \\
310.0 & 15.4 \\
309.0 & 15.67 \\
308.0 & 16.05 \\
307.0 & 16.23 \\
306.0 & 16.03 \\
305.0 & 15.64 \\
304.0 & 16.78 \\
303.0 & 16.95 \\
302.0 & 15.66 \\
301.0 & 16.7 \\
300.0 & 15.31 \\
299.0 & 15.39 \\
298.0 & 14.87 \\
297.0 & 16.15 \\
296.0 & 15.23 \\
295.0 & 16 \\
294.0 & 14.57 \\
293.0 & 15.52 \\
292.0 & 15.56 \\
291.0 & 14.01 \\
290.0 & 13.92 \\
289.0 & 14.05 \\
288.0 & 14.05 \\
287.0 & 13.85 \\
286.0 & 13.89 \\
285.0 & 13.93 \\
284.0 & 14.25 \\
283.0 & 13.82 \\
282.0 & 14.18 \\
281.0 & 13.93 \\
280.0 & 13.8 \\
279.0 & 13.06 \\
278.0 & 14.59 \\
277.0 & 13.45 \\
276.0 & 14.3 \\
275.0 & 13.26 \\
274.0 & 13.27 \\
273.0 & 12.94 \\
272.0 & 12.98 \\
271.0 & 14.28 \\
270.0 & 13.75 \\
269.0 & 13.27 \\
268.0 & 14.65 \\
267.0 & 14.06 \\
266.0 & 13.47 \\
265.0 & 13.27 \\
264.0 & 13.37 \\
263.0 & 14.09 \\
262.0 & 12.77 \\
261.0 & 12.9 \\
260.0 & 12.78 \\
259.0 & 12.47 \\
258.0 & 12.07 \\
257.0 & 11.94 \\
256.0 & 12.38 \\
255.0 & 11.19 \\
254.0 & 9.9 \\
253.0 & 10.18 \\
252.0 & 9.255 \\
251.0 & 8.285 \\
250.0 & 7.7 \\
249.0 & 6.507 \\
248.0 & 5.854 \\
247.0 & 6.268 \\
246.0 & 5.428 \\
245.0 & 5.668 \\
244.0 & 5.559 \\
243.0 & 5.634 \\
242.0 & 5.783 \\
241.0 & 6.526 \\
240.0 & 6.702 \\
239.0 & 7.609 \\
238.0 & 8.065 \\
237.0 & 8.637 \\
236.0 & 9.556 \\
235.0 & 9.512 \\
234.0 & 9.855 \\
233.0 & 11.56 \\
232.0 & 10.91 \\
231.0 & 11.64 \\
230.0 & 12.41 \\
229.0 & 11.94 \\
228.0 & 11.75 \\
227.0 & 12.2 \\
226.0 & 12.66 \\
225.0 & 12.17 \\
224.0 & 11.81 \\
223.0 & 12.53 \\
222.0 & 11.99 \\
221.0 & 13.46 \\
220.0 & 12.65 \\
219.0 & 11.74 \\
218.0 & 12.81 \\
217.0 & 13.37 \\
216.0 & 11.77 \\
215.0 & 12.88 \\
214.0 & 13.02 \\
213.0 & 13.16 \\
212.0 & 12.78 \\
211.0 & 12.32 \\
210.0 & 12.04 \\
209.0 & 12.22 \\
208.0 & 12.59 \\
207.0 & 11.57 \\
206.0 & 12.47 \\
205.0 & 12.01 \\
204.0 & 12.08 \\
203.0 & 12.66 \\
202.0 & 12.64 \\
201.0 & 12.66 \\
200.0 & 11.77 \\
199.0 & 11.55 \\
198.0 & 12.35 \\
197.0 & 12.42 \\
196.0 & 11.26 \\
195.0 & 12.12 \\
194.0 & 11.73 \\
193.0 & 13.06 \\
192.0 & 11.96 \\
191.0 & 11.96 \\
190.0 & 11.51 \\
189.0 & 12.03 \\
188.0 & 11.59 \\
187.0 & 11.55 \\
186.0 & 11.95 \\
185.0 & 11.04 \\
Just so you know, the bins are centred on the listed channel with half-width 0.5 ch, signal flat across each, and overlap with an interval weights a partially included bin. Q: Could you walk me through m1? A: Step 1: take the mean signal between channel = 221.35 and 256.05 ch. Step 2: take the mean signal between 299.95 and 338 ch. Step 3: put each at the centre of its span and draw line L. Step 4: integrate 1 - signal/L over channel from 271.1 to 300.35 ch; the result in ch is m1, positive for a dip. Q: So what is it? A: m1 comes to -4.6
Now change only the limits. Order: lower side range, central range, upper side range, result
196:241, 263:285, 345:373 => -3.93 ch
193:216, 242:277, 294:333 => 7.01 ch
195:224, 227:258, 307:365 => 8.58 ch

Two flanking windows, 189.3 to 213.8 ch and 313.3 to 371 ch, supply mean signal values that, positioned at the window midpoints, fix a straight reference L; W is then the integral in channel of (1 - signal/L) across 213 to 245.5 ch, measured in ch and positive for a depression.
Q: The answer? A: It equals 4.5 ch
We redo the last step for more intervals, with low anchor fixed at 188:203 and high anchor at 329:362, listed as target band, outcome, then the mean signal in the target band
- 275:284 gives -2.35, 13.9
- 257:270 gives -2.35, 13.2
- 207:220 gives -0.74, 12.5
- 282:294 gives -3.72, 14.3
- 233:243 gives 3.00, 8.08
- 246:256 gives 2.60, 8.4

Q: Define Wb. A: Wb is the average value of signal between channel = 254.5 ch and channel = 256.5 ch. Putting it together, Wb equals 11.8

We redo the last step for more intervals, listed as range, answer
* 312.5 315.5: 15.1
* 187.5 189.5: 11.8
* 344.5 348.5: 7.41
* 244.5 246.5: 5.55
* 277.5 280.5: 13.8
